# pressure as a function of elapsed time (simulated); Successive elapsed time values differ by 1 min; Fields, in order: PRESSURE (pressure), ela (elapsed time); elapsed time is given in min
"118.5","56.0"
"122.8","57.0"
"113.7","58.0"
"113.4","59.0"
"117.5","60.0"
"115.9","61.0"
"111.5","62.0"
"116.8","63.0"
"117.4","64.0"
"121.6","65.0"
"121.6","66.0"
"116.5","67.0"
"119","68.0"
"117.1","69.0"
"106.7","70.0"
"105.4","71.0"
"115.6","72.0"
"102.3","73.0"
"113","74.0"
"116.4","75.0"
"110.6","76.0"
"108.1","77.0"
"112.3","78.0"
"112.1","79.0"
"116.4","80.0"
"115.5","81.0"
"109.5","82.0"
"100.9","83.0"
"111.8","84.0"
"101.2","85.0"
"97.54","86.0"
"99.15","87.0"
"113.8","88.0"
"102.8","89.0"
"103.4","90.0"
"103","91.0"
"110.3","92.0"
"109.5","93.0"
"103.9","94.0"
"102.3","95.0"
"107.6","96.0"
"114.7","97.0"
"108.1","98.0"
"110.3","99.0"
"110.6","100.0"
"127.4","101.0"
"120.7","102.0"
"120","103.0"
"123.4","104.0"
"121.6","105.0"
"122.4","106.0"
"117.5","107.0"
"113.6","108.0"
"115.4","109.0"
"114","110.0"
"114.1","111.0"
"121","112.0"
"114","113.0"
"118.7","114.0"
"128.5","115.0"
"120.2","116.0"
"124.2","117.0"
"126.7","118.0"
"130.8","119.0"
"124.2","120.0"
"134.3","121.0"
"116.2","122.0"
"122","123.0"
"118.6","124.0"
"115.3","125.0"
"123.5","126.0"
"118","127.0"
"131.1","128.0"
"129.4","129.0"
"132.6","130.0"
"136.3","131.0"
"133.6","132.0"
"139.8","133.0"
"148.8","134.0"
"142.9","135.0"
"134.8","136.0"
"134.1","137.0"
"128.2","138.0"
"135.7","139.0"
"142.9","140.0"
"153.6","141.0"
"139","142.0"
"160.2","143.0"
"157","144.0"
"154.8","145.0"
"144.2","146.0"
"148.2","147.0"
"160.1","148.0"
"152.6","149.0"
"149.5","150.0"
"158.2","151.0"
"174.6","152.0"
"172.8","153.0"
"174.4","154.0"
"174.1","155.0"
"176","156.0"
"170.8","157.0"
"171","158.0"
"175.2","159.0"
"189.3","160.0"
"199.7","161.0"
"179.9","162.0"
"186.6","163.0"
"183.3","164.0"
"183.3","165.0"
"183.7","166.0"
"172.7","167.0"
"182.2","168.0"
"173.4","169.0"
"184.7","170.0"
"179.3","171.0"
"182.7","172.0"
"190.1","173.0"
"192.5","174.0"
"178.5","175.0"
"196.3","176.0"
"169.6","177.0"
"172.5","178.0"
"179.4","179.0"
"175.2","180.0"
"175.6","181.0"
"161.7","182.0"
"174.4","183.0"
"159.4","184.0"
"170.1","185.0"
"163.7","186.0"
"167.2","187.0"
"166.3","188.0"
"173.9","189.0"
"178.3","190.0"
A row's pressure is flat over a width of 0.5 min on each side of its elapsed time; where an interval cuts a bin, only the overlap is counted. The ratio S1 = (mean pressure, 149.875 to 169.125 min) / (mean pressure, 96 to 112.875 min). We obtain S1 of 1.52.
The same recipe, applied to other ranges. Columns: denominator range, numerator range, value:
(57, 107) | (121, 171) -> 1.38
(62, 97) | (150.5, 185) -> 1.62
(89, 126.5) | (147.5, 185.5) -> 1.51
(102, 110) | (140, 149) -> 1.28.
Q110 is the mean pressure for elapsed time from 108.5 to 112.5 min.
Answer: 116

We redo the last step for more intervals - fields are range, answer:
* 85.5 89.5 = 103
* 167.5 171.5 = 180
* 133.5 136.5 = 142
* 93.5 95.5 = 103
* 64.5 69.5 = 119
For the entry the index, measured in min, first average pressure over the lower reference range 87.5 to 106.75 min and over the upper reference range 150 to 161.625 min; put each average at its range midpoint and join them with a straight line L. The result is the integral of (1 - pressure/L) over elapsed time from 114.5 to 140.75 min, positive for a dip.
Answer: 2.7 min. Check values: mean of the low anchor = 112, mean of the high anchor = 175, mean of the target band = 130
